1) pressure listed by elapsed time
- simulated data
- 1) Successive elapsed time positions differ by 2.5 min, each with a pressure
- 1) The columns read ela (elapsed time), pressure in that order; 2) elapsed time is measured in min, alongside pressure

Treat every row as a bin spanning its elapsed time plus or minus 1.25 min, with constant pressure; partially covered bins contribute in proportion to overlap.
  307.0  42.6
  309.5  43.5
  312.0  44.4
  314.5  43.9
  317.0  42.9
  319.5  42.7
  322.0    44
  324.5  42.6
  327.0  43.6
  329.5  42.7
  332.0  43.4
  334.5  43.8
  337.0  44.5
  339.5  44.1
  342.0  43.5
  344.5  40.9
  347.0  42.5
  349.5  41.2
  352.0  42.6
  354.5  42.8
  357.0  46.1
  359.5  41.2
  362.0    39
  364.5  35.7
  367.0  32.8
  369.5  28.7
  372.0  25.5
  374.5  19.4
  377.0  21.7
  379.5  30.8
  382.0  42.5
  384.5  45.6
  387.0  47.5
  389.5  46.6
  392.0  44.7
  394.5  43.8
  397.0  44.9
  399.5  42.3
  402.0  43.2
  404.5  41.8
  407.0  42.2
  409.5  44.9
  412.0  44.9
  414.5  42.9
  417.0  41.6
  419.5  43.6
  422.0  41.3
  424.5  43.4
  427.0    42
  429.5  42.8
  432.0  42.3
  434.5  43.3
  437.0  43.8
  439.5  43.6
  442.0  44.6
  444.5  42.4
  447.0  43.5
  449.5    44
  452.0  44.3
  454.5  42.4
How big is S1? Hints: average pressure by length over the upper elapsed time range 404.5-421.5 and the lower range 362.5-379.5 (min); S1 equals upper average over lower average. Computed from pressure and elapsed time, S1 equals 1.5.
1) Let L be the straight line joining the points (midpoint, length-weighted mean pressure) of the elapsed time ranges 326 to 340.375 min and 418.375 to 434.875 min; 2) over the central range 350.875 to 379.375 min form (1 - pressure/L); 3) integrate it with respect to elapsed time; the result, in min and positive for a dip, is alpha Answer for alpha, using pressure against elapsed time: 6.2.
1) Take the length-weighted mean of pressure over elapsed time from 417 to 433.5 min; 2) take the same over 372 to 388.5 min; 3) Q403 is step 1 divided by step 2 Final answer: 1.25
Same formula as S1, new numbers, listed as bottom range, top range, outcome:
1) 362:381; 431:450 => 1.51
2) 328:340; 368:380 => 0.57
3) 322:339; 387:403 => 1.02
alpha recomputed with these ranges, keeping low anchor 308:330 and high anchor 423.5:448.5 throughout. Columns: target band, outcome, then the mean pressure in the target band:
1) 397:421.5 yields 0.1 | 43.1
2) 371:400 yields 3.6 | 37.9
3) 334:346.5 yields 0.0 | 43.3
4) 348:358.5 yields 0.1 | 43.1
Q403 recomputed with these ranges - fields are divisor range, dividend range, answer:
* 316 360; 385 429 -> 1.01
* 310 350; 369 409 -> 0.89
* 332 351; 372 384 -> 0.68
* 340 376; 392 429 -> 1.16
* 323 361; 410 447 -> 1.00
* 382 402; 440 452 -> 0.98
